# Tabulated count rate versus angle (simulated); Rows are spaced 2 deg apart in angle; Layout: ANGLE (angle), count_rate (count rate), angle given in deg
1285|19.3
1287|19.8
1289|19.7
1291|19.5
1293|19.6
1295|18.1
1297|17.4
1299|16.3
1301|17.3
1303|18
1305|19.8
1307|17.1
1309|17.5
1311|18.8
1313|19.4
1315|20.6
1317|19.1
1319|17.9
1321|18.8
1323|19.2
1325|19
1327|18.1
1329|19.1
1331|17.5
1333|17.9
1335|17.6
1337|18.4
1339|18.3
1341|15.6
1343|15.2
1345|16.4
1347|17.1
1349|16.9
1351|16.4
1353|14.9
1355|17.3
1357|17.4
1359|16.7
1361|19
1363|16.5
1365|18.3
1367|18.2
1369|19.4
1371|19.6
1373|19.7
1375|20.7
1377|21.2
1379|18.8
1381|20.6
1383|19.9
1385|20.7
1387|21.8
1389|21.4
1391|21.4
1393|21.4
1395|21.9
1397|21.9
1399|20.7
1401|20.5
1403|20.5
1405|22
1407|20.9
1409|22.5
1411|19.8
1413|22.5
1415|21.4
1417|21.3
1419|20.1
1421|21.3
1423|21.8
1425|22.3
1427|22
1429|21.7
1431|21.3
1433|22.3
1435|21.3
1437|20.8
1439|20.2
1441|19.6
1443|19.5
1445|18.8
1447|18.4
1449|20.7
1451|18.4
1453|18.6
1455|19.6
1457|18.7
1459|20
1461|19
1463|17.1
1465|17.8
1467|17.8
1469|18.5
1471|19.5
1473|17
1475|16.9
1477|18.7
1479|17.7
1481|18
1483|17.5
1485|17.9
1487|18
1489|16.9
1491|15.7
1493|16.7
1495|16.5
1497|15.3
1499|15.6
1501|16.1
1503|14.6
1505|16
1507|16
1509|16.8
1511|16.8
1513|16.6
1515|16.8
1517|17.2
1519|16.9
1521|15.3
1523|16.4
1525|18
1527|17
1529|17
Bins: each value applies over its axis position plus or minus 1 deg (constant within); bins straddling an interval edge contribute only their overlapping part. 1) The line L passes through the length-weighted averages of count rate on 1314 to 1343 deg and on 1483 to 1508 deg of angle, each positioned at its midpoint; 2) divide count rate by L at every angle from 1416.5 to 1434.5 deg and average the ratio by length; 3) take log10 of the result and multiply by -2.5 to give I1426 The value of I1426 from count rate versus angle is -0.25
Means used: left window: 18.3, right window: 16.3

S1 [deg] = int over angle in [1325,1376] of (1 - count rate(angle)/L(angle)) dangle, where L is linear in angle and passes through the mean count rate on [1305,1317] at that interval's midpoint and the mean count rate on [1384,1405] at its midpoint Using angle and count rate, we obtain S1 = 5.8 deg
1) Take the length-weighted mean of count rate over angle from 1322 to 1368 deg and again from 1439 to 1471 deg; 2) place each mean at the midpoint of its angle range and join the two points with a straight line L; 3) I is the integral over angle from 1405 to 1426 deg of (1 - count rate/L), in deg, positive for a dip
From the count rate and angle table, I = -3.5 deg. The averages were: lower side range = 17.4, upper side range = 18.9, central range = 21.4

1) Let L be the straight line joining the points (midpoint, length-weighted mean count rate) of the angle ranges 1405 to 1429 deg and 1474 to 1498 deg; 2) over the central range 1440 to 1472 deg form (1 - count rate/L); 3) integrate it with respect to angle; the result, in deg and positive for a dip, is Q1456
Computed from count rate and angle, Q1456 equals 0.3 deg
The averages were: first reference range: 21.5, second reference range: 17.1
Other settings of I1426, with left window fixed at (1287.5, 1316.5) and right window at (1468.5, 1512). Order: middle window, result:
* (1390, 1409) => -0.20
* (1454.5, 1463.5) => -0.11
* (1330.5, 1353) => 0.08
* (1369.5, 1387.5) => -0.14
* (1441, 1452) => -0.11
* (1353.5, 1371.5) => 0.01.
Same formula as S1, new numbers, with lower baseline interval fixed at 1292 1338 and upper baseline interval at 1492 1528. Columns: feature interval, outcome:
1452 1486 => -3.0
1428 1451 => -4.4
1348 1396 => -3.8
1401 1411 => -2.2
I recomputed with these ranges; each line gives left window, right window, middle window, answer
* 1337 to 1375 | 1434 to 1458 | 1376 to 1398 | -3.4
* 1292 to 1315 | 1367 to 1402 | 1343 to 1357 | 2.2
